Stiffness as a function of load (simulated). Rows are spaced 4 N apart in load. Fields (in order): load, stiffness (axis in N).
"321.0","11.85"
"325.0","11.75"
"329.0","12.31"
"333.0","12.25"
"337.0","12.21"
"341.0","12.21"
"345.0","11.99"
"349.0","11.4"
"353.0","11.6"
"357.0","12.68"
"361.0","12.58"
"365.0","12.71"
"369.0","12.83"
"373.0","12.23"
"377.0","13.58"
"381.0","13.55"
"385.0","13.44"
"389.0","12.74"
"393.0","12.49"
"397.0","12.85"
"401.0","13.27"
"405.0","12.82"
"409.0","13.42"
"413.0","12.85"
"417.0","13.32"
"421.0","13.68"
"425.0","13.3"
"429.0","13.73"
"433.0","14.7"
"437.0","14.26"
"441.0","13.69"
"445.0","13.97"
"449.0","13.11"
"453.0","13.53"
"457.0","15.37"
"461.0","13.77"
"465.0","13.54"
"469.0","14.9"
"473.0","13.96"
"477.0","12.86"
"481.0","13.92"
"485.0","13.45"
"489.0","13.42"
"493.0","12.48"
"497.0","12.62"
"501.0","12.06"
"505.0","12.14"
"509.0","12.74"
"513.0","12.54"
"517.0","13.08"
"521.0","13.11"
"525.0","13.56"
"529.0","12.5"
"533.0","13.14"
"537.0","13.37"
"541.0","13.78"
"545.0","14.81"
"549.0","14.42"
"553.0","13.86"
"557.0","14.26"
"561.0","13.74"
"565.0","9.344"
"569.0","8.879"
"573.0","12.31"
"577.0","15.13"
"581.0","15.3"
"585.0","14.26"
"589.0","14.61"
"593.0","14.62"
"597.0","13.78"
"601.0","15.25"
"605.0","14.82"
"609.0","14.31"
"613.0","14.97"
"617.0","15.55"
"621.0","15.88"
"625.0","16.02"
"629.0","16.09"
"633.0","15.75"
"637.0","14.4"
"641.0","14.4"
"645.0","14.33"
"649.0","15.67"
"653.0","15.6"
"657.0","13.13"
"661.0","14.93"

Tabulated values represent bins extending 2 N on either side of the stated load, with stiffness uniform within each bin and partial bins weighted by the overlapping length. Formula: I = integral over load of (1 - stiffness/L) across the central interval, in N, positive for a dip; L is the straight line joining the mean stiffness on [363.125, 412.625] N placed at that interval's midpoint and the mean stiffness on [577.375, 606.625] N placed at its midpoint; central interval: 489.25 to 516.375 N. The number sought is 2.8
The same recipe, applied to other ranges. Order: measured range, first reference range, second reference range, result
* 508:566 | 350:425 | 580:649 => 3.98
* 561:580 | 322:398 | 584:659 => 3.41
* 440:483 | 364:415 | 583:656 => -0.84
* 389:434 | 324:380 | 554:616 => -1.97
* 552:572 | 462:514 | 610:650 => 3.23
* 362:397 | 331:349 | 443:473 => -0.55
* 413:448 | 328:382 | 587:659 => -1.65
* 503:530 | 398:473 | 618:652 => 2.93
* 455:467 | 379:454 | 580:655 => -0.40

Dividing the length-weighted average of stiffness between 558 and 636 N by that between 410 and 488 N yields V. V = 1.0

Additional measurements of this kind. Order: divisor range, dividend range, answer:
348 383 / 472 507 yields 1.03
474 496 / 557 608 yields 1.02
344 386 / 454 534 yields 1.05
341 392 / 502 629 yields 1.09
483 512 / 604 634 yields 1.22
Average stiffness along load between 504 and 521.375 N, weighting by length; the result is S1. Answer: 12.7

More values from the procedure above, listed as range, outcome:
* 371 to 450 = 13.4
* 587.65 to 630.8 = 15.1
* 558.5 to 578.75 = 11.9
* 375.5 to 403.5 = 13.1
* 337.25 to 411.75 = 12.7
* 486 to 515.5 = 12.6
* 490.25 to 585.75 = 13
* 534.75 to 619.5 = 13.9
